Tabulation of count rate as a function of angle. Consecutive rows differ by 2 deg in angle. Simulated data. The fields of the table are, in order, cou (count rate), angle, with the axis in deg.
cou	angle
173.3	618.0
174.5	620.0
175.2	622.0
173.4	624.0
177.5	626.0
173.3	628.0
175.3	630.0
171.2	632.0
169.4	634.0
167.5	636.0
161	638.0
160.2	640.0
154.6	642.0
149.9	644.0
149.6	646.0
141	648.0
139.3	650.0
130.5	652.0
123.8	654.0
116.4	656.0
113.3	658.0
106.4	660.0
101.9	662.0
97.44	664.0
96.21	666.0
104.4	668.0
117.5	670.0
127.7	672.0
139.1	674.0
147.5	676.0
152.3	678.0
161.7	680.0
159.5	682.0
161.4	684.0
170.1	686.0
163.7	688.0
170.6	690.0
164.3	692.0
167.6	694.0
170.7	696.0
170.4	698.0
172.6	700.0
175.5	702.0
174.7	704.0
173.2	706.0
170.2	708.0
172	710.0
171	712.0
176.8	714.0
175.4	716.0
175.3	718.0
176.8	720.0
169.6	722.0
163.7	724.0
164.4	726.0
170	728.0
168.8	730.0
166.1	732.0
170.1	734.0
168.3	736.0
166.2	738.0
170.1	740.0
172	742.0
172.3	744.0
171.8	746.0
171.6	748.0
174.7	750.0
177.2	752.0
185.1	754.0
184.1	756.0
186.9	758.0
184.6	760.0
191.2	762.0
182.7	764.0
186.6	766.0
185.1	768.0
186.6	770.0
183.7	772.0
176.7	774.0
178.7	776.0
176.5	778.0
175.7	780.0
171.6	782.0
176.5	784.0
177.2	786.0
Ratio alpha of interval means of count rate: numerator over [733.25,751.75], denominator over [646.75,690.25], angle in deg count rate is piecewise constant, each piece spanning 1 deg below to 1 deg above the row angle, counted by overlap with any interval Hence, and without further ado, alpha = 1.3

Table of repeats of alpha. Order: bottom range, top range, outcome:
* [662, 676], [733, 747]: 1.48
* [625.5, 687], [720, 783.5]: 1.24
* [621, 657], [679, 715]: 1.08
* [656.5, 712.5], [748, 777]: 1.23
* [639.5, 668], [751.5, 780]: 1.46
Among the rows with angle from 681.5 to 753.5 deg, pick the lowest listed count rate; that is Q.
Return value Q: 159.5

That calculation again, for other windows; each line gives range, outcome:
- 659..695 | 96.21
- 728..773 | 166.1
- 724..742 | 163.7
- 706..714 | 170.2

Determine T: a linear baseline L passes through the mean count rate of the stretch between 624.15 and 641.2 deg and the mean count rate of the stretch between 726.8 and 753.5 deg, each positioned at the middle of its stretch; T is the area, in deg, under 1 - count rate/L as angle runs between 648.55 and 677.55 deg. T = 8.6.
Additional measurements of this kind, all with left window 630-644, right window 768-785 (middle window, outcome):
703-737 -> 0.3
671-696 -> 1.6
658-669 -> 4.2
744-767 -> -0.6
